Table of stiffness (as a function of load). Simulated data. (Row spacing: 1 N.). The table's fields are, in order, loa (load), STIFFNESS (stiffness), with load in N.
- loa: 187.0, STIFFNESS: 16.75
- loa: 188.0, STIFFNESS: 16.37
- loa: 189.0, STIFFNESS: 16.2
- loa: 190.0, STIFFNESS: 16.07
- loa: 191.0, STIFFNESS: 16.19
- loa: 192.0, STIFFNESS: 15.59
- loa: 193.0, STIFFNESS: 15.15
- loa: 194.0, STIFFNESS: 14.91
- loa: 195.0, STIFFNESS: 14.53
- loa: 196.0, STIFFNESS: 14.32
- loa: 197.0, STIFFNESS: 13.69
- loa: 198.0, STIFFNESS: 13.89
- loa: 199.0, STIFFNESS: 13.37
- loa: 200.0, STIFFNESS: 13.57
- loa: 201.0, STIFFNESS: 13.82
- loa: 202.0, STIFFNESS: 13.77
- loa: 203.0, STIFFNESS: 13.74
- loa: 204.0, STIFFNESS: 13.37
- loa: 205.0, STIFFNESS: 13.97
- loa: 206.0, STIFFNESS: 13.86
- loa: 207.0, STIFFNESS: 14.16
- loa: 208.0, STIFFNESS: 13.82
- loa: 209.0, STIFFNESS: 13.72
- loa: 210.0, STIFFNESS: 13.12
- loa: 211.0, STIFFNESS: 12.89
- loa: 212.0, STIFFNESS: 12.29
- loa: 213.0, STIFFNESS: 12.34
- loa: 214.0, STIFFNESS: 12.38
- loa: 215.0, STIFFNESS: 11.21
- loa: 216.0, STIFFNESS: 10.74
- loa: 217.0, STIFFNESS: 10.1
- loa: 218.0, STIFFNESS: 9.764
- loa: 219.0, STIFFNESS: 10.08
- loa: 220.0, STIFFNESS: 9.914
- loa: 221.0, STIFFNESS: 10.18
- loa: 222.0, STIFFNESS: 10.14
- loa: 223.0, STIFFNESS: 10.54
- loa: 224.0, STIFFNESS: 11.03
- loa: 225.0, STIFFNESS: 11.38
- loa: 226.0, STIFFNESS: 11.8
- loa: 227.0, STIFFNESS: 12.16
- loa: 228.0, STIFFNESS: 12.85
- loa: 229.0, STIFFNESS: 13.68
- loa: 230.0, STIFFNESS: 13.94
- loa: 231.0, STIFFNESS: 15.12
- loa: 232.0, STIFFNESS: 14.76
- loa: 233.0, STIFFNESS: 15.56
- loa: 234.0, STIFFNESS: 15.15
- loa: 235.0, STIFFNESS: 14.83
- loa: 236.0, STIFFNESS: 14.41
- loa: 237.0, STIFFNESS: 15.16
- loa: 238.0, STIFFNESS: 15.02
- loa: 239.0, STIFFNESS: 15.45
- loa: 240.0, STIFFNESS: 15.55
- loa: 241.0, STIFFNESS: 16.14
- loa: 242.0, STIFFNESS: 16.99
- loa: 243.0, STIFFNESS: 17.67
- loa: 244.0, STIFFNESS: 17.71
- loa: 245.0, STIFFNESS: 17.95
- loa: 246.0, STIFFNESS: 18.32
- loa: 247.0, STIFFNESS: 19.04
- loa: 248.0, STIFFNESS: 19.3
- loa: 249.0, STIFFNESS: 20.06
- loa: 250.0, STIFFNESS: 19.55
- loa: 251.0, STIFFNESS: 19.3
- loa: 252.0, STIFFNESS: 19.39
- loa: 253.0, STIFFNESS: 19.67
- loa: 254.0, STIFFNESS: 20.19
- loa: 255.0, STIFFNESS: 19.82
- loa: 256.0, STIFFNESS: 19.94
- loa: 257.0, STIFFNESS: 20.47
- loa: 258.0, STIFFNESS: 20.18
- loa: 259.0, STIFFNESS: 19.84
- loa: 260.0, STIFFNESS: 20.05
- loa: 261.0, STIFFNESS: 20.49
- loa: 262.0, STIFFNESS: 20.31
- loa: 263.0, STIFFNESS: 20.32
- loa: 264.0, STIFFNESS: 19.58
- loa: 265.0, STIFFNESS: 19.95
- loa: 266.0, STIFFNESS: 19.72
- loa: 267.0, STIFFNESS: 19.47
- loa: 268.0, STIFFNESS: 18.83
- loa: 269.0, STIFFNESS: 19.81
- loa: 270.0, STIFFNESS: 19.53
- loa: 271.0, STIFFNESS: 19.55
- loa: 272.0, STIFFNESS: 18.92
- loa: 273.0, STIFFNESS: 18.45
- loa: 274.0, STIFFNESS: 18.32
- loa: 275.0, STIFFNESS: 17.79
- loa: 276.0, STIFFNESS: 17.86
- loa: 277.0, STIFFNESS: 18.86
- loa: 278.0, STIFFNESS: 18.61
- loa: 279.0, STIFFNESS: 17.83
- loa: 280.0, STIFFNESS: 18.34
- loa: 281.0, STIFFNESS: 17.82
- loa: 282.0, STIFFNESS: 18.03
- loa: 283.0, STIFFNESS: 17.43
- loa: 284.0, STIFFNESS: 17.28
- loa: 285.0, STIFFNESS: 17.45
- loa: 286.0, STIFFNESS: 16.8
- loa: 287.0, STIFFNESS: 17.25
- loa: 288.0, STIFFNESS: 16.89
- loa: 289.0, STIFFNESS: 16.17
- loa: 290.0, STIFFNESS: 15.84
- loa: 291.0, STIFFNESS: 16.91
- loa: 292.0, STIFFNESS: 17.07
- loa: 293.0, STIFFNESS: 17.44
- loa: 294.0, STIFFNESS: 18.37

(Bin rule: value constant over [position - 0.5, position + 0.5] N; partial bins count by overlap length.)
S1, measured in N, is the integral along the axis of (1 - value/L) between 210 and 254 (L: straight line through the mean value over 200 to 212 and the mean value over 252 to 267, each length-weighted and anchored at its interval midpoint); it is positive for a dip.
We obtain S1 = 6.2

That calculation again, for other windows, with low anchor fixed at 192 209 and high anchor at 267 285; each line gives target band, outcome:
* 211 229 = 4.67 N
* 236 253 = -1.03 N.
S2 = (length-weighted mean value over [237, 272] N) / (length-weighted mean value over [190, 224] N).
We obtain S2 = 1.47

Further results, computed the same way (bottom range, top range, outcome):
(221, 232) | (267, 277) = 1.53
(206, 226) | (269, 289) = 1.55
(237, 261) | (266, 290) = 0.98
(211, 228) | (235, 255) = 1.59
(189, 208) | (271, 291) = 1.23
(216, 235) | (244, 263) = 1.61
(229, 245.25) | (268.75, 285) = 1.18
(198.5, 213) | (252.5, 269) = 1.48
